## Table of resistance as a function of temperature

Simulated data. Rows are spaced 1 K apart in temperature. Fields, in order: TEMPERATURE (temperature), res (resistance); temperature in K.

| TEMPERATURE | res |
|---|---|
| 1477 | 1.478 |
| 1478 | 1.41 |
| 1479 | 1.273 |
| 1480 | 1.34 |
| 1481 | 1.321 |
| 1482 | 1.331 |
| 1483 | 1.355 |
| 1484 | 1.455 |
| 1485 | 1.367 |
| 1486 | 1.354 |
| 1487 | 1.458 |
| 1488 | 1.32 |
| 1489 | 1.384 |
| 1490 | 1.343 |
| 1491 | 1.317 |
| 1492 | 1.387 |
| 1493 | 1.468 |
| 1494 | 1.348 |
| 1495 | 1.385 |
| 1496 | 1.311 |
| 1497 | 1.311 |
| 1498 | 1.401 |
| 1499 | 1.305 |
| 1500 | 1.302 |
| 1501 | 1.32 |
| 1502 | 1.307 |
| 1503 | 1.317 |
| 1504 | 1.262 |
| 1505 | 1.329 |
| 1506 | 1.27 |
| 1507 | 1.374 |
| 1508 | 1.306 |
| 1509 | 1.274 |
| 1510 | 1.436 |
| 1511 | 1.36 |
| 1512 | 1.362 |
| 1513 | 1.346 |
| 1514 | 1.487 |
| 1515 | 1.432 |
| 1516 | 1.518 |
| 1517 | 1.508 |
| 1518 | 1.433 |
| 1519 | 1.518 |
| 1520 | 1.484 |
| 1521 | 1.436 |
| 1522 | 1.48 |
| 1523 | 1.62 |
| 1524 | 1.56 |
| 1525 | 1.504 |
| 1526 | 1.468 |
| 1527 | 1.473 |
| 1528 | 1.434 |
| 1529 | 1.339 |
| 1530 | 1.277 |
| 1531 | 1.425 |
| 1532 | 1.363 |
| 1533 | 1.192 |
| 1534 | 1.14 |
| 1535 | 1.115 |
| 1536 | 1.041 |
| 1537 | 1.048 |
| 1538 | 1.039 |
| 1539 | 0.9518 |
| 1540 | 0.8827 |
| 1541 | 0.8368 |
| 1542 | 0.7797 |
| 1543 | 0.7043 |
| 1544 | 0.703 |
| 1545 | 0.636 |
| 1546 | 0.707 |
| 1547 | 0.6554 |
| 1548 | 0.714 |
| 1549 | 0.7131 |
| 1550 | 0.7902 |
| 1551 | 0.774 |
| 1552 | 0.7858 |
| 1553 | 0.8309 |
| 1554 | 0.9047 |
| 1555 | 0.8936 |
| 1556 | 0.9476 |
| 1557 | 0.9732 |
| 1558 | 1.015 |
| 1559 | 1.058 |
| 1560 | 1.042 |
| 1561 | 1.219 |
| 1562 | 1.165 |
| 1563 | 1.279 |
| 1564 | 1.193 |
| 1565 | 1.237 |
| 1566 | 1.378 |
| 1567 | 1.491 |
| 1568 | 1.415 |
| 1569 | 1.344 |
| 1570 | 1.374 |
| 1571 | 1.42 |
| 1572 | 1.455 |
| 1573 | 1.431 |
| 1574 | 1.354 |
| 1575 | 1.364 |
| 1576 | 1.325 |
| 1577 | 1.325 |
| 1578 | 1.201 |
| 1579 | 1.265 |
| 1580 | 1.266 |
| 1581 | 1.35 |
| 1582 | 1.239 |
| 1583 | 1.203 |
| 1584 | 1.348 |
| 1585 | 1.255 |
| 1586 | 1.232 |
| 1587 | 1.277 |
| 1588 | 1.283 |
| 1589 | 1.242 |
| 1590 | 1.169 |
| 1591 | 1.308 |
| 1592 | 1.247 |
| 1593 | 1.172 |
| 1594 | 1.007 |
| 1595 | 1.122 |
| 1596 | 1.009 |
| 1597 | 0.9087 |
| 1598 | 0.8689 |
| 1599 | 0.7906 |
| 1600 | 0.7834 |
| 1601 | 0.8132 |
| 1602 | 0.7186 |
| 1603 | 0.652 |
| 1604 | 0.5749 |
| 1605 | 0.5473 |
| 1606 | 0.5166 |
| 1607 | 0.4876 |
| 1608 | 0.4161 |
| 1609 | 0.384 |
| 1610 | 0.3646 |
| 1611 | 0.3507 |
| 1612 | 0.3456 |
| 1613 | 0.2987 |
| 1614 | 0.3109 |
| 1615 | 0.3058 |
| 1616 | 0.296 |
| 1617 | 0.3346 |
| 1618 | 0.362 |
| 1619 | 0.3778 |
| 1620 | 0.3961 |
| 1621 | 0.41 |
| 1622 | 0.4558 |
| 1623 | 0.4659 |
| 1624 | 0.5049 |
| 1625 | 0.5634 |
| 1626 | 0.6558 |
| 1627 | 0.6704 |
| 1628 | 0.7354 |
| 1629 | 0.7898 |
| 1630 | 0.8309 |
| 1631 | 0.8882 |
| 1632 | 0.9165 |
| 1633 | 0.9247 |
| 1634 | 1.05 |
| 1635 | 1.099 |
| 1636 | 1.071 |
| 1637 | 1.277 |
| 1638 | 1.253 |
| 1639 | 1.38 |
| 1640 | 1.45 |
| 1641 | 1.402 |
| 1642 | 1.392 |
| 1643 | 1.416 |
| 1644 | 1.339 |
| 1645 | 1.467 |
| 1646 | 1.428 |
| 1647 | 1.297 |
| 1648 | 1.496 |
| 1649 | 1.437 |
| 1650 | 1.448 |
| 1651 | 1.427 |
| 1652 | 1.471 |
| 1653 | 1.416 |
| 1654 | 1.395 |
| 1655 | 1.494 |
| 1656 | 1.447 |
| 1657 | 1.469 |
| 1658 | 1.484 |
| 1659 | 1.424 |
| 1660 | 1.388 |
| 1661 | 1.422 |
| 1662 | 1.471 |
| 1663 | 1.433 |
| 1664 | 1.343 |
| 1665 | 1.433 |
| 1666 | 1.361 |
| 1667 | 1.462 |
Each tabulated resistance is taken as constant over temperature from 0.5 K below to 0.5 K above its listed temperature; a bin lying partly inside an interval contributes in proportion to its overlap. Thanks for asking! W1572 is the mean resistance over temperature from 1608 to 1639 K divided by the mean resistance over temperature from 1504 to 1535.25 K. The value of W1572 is 0.45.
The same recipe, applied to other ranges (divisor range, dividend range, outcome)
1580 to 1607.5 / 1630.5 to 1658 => 1.31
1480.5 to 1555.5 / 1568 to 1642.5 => 0.75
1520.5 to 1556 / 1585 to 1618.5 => 0.71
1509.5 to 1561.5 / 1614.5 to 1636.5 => 0.56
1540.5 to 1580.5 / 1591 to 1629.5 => 0.57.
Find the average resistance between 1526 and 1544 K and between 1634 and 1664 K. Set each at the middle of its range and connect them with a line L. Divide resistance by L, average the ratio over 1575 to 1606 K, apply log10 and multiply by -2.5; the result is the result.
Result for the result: 0.15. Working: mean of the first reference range 1.12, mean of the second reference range 1.39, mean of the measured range 1.08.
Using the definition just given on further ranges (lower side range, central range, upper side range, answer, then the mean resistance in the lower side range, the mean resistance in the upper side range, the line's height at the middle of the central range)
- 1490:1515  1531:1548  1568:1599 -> 0.36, 1.35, 1.24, 1.3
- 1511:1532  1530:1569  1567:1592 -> 0.34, 1.45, 1.31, 1.38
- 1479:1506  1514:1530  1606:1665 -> -0.16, 1.35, 0.976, 1.27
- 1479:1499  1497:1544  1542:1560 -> -0.19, 1.36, 0.818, 1.09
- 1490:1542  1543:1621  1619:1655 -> 0.27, 1.32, 1.07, 1.19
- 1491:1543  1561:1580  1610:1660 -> -0.15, 1.31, 0.976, 1.16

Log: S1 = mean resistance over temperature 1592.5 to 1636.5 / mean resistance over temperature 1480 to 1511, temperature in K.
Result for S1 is 0.5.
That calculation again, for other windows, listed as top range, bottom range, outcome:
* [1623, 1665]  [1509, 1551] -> 1.03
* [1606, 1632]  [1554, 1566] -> 0.45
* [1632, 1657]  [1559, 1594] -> 1.04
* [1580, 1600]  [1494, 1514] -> 0.86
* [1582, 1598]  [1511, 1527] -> 0.80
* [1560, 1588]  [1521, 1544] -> 1.08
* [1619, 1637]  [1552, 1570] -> 0.65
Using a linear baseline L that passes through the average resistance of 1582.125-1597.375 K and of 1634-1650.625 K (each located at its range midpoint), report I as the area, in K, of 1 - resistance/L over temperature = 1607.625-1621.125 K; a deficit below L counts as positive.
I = 9.7 K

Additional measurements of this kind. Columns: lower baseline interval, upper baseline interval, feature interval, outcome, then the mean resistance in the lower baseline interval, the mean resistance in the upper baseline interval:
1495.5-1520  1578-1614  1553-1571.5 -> -1.71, 1.37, 0.905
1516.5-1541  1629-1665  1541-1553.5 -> 5.49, 1.31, 1.32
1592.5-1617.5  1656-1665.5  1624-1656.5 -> -1.11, 0.615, 1.43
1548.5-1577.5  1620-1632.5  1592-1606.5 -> 0.60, 1.16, 0.647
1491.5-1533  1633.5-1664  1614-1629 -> 9.88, 1.39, 1.38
